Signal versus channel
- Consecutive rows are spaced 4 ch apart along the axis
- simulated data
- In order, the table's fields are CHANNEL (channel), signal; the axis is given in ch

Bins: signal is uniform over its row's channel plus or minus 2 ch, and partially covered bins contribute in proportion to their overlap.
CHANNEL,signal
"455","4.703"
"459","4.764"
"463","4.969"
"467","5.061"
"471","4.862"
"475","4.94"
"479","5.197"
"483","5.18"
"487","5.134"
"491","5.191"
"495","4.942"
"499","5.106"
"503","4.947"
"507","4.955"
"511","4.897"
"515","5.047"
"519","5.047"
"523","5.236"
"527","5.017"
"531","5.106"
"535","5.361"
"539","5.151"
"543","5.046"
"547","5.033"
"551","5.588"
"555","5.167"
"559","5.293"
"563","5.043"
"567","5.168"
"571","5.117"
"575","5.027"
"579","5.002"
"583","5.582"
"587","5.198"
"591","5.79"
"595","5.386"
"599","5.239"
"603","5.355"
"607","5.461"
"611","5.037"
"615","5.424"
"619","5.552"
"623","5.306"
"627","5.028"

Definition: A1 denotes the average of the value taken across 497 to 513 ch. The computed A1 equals 4.98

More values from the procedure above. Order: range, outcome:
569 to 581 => 5.05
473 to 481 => 5.07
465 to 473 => 4.96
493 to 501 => 5.02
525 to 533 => 5.06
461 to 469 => 5.02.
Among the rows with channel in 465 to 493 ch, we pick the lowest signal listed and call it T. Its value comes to 4.862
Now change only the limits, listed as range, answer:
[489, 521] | 4.897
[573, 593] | 5.002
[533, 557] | 5.033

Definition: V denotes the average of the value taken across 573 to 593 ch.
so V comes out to 5.32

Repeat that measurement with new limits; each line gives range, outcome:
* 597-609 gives 5.35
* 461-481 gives 5.01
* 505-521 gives 4.99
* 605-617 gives 5.31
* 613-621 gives 5.49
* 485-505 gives 5.06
